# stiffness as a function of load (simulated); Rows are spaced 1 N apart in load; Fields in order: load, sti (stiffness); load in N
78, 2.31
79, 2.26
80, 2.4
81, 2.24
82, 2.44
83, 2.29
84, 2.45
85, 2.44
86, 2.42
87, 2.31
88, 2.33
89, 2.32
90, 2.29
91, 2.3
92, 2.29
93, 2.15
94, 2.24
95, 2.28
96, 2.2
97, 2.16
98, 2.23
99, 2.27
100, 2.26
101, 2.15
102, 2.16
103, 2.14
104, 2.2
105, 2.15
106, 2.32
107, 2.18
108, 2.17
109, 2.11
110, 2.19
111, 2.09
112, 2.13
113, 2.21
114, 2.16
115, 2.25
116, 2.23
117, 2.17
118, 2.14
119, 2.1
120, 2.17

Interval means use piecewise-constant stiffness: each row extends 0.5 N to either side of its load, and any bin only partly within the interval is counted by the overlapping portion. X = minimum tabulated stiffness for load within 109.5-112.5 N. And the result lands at 2.09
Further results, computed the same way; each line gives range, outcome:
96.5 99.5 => 2.16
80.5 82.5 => 2.24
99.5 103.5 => 2.14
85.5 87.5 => 2.31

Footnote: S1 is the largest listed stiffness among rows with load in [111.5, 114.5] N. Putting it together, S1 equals 2.21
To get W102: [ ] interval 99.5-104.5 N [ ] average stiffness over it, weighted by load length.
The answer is 2.18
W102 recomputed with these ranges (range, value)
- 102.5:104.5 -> 2.17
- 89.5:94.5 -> 2.25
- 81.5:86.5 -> 2.41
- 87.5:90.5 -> 2.31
